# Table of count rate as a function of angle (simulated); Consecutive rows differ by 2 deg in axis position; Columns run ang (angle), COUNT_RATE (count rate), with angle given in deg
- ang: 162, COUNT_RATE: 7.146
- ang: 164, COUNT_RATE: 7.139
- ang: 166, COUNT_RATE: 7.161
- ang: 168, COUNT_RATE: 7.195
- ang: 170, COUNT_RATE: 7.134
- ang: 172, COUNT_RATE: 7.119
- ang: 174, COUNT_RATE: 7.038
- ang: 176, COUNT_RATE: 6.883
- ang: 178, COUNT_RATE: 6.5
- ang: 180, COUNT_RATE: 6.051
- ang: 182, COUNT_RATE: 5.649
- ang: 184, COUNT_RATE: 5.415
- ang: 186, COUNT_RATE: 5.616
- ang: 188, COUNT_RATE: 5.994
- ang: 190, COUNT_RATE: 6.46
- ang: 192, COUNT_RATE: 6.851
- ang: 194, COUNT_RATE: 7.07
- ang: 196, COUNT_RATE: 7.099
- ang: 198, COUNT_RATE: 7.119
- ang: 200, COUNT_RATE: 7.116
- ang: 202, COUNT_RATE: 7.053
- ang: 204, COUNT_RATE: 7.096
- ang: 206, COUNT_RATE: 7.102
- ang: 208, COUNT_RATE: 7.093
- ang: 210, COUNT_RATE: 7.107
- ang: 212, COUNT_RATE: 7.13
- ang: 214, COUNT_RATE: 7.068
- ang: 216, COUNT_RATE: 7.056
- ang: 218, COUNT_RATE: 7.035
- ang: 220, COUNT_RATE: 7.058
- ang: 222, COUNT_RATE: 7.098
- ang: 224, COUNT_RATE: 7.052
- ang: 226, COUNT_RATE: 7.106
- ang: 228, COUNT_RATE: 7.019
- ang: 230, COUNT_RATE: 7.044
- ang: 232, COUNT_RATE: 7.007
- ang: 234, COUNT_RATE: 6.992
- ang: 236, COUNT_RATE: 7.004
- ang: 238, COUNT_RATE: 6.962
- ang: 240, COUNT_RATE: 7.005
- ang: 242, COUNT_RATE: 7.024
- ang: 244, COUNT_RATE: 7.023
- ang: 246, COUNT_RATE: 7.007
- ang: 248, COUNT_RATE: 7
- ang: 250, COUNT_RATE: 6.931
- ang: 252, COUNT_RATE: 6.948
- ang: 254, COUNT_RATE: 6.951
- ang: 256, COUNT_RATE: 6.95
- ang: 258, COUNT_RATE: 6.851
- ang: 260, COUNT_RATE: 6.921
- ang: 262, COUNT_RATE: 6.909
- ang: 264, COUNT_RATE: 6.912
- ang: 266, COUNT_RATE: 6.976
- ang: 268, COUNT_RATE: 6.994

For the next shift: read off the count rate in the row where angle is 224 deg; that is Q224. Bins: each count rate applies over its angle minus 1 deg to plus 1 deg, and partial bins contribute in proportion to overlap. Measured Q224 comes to 7.052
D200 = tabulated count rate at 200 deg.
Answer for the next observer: 7.116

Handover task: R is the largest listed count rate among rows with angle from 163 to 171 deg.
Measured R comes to 7.195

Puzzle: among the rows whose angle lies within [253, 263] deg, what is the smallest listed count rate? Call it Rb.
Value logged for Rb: 6.851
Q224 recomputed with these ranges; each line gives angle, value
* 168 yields 7.195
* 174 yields 7.038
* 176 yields 6.883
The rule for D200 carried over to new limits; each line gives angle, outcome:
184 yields 5.415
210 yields 7.107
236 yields 7.004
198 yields 7.119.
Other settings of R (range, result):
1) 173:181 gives 7.038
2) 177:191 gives 6.5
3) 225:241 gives 7.106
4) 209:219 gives 7.13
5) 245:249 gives 7.007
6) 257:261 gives 6.921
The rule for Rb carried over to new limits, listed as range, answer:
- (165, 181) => 6.051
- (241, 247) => 7.007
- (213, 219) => 7.035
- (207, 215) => 7.068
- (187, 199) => 5.994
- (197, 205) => 7.053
